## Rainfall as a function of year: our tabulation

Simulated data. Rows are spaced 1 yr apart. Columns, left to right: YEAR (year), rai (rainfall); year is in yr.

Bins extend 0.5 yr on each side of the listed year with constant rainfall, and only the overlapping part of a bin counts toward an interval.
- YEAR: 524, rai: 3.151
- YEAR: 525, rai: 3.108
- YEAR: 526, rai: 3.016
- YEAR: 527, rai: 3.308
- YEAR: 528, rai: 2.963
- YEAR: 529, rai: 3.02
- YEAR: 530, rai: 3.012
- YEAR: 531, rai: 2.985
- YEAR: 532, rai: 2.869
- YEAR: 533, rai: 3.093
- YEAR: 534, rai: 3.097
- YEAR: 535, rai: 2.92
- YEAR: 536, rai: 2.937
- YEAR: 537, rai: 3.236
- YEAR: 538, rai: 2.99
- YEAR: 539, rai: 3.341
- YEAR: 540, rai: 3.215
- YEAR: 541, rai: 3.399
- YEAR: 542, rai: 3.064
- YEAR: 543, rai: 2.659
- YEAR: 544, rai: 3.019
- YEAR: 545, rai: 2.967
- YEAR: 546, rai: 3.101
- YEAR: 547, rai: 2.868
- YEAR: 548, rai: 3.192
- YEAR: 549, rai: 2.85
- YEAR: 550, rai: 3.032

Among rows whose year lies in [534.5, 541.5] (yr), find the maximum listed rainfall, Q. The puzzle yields 3.399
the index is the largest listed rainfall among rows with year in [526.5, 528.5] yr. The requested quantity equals 3.308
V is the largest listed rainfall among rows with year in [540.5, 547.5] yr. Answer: 3.399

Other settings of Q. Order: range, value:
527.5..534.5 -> 3.097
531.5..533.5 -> 3.093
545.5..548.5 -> 3.192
